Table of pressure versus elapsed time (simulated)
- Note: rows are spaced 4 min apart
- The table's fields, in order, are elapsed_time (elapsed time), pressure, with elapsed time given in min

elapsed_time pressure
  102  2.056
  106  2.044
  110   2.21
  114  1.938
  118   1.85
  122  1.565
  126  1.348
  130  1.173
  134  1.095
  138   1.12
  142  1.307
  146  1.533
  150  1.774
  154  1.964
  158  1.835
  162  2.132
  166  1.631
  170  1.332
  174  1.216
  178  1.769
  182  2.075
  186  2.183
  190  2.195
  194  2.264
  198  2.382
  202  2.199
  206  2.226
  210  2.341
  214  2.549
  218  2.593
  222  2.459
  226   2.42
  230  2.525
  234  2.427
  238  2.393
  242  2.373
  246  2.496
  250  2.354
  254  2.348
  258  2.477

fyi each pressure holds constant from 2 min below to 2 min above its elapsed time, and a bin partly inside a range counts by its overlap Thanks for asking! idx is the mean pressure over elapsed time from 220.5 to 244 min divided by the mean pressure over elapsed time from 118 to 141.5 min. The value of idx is 1.9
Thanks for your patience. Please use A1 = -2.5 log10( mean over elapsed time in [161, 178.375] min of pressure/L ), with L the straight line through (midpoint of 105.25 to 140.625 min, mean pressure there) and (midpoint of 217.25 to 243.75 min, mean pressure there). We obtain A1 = 0.23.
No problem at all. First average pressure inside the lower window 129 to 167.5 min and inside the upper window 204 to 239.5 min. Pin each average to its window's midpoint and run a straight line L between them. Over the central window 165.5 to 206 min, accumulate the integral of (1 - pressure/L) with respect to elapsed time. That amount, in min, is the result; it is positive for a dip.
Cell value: 1.5 min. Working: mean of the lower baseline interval 1.57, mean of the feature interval 1.95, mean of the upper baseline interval 2.44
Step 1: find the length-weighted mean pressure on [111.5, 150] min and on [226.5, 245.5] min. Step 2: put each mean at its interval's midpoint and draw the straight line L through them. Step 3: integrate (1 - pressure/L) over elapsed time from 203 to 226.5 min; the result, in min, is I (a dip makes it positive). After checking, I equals -1.9 min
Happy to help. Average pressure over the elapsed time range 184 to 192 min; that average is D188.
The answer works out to 2.19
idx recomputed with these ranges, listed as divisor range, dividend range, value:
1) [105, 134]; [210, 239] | 1.47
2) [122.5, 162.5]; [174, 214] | 1.43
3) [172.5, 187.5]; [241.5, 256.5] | 1.32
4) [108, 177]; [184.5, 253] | 1.49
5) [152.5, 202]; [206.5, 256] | 1.26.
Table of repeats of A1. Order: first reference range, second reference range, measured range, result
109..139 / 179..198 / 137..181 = 0.159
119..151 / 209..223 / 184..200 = -0.046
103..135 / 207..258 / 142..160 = 0.104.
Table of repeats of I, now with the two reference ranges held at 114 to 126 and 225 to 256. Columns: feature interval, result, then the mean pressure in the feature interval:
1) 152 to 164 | -0.38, 1.98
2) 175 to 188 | 0.71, 1.95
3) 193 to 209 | -0.71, 2.27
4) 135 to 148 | 3.69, 1.3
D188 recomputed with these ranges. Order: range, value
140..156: 1.64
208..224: 2.49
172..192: 1.89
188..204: 2.26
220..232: 2.47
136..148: 1.32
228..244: 2.43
